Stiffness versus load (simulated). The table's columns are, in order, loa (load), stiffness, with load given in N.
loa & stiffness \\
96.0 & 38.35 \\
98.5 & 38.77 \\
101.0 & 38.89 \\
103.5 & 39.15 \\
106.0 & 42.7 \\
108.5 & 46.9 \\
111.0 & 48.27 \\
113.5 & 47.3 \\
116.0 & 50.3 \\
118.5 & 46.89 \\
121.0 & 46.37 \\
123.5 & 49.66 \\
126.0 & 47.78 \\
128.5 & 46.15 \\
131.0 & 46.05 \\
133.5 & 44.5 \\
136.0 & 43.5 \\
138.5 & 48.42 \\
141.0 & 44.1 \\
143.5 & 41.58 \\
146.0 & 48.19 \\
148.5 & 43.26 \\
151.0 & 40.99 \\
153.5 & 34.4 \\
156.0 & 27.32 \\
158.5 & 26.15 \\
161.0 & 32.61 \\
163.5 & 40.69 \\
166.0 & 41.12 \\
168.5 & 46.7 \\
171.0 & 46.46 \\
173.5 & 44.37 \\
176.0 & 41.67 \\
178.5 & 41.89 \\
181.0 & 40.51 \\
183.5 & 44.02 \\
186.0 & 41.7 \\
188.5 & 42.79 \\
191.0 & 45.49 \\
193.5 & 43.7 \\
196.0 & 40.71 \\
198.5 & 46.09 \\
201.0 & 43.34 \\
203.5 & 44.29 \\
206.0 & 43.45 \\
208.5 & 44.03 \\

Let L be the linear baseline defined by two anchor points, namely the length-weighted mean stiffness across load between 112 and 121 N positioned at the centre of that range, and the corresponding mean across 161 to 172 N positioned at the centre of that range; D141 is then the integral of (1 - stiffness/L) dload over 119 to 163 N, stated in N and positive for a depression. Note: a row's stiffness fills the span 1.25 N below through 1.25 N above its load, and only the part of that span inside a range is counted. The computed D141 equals 3.4 N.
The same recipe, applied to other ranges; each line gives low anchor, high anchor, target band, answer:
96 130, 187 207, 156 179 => 2.5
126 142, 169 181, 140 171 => 3.7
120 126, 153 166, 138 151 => -1.8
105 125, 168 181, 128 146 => 0.4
